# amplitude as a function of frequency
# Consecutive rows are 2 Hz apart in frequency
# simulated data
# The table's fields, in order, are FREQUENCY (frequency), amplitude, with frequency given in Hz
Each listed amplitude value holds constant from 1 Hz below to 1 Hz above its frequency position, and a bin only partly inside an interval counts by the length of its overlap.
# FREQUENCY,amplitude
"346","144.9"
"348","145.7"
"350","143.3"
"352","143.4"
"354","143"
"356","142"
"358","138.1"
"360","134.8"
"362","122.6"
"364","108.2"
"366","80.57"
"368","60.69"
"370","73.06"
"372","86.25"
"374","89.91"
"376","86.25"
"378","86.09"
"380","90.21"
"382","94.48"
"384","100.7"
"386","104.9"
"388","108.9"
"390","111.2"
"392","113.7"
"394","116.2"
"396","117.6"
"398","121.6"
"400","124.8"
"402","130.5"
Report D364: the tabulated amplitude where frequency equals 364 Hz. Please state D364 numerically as 108.2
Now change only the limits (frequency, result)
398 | 121.6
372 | 86.25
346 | 144.9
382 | 94.48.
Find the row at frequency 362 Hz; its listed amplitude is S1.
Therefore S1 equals 122.6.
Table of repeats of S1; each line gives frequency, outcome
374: 89.91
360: 134.8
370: 73.06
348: 145.7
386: 104.9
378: 86.09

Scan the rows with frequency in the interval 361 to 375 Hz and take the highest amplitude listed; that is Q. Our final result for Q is 122.6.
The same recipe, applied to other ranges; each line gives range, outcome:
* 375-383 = 94.48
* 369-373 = 86.25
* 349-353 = 143.4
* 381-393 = 113.7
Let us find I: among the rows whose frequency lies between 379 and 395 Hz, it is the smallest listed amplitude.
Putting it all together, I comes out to 90.21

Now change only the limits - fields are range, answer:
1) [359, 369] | 60.69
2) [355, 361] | 134.8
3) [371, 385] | 86.09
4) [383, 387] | 100.7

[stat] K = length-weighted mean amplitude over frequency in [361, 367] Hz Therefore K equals 104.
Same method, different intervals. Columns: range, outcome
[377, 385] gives 92.9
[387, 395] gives 112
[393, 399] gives 118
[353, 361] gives 139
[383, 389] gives 105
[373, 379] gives 87.4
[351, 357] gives 143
